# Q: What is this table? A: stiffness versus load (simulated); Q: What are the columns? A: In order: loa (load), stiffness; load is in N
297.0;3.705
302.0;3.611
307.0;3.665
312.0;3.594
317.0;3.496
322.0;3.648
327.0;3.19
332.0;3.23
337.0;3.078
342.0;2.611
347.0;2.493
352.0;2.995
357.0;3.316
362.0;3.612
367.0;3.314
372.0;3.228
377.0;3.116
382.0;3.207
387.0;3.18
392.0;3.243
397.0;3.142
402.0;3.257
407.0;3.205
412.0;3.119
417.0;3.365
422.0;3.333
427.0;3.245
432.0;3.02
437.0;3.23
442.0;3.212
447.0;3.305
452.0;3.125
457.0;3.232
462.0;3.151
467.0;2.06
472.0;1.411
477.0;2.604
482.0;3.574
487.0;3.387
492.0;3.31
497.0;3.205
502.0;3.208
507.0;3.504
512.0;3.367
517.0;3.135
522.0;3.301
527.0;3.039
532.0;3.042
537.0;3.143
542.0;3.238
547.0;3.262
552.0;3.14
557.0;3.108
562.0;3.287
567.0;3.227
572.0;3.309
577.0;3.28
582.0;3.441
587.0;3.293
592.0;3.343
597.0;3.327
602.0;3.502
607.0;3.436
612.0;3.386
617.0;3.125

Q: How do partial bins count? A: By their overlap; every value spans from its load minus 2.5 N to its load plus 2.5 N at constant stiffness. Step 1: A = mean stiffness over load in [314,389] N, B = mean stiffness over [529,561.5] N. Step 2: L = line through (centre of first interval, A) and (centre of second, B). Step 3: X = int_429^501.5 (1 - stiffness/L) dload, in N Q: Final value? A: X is 4.0 N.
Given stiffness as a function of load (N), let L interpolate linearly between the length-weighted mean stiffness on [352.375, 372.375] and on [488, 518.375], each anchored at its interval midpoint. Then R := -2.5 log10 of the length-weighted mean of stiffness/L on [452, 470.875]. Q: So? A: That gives 0.201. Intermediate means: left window 3.34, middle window 2.75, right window 3.3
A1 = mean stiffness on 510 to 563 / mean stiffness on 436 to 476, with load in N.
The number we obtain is 1.13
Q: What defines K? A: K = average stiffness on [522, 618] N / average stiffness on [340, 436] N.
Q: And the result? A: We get 1.03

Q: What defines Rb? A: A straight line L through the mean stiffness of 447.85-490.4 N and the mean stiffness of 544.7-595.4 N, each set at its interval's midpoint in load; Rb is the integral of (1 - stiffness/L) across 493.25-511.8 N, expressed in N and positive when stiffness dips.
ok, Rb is -2.02 N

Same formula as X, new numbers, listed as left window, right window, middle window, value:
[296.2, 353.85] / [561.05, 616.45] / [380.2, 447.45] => 1.6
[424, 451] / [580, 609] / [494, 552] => 1.5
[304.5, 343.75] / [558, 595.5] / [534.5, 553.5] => 0.6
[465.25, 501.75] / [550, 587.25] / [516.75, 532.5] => -0.5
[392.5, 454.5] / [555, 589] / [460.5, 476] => 5.0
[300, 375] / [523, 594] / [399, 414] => 0.3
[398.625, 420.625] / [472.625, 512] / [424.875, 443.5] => 0.3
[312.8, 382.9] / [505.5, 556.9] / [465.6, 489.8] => 4.2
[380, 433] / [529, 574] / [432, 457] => 0.1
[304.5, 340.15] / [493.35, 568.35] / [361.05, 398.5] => 1.2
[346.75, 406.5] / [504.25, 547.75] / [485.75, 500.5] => -0.3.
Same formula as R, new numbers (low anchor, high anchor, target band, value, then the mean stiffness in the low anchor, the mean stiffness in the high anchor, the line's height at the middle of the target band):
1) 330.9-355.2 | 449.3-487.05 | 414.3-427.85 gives -0.18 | 2.87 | 2.78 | 2.82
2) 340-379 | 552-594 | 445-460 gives -0.01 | 3.09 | 3.28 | 3.17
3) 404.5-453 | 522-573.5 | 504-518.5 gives -0.05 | 3.22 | 3.18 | 3.19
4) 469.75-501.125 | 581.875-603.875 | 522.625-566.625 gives 0.00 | 2.94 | 3.37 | 3.18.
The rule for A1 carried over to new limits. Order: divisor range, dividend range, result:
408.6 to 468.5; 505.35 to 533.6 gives 1.03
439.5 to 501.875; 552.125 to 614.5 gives 1.12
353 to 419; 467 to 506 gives 0.90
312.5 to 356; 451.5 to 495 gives 0.92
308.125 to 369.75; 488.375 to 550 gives 1.00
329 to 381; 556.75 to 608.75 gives 1.07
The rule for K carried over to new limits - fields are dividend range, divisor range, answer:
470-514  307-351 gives 0.97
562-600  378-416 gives 1.04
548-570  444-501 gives 1.08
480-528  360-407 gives 1.02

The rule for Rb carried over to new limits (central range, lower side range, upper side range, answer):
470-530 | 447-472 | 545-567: -2.8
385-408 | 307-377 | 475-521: 0.2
